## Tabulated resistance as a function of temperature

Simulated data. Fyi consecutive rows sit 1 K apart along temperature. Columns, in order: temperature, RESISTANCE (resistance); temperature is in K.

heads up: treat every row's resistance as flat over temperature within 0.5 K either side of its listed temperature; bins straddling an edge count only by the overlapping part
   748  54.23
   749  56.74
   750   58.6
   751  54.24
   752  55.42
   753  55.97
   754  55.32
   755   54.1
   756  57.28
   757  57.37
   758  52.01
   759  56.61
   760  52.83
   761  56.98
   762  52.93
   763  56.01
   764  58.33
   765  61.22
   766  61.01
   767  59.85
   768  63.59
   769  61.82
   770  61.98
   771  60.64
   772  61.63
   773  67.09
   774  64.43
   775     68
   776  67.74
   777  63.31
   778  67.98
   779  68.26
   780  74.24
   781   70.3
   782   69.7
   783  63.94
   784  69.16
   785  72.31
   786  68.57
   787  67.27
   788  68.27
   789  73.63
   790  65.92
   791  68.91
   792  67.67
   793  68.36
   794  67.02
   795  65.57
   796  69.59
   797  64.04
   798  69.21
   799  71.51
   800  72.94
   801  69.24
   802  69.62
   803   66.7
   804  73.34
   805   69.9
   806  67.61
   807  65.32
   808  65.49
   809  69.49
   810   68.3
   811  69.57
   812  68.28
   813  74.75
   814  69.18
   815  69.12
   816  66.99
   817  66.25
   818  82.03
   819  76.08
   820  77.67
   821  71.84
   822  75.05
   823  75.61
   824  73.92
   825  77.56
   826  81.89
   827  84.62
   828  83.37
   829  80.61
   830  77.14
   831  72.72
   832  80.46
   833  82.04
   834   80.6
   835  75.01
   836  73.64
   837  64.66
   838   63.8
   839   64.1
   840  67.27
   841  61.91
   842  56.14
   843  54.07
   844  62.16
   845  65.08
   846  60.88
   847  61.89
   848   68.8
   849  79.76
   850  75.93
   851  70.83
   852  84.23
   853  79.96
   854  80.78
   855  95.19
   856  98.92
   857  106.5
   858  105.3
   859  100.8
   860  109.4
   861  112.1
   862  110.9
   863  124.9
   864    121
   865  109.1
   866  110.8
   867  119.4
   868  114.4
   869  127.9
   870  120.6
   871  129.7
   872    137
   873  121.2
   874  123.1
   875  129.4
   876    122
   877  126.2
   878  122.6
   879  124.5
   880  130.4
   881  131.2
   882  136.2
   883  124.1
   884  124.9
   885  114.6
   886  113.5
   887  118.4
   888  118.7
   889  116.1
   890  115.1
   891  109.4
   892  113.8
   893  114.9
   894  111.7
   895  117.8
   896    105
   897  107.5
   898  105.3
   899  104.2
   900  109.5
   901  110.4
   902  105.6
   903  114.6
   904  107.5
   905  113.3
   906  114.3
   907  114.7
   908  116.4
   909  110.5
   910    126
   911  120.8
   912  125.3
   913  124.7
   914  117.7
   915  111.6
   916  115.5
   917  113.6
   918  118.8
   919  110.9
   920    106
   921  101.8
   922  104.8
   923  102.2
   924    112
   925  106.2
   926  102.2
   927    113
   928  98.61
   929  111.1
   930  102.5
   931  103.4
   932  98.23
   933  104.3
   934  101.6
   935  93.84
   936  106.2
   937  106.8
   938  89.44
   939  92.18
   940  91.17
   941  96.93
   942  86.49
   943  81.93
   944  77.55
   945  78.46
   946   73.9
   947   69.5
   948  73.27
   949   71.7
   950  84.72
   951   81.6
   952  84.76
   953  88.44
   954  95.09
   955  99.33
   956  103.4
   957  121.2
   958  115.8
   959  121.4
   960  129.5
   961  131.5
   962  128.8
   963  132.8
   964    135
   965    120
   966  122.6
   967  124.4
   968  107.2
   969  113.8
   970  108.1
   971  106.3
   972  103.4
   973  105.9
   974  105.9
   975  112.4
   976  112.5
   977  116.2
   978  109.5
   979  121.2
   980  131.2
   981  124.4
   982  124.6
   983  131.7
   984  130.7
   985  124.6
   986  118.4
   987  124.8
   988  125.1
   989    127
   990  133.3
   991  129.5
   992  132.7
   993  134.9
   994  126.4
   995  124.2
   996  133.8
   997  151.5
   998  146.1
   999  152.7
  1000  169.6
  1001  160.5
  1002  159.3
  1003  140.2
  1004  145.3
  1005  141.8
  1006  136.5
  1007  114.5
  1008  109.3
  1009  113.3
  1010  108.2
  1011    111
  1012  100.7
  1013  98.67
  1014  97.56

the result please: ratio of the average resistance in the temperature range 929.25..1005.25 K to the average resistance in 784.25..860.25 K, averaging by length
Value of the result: 1.56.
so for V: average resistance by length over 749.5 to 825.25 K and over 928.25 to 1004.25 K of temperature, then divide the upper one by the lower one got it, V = 1.7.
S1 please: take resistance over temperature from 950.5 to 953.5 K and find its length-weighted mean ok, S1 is 84.9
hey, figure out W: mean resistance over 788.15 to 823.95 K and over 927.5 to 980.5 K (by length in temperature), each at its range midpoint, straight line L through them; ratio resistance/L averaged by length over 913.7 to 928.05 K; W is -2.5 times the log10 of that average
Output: -0.14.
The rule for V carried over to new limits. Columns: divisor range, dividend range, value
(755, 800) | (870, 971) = 1.71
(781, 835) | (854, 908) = 1.61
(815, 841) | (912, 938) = 1.44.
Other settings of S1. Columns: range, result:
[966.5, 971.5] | 112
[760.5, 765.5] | 57.1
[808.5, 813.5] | 70.1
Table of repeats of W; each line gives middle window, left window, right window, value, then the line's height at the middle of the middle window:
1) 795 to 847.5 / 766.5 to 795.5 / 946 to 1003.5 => 0.098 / 77.7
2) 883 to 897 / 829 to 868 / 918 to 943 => -0.230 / 93.1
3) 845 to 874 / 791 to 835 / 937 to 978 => -0.221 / 82.2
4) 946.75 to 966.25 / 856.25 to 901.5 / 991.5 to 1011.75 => 0.213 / 129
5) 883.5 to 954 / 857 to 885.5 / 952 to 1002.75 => 0.170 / 122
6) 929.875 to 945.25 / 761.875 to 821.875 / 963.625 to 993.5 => 0.153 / 109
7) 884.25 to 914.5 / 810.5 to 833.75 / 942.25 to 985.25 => -0.221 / 93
